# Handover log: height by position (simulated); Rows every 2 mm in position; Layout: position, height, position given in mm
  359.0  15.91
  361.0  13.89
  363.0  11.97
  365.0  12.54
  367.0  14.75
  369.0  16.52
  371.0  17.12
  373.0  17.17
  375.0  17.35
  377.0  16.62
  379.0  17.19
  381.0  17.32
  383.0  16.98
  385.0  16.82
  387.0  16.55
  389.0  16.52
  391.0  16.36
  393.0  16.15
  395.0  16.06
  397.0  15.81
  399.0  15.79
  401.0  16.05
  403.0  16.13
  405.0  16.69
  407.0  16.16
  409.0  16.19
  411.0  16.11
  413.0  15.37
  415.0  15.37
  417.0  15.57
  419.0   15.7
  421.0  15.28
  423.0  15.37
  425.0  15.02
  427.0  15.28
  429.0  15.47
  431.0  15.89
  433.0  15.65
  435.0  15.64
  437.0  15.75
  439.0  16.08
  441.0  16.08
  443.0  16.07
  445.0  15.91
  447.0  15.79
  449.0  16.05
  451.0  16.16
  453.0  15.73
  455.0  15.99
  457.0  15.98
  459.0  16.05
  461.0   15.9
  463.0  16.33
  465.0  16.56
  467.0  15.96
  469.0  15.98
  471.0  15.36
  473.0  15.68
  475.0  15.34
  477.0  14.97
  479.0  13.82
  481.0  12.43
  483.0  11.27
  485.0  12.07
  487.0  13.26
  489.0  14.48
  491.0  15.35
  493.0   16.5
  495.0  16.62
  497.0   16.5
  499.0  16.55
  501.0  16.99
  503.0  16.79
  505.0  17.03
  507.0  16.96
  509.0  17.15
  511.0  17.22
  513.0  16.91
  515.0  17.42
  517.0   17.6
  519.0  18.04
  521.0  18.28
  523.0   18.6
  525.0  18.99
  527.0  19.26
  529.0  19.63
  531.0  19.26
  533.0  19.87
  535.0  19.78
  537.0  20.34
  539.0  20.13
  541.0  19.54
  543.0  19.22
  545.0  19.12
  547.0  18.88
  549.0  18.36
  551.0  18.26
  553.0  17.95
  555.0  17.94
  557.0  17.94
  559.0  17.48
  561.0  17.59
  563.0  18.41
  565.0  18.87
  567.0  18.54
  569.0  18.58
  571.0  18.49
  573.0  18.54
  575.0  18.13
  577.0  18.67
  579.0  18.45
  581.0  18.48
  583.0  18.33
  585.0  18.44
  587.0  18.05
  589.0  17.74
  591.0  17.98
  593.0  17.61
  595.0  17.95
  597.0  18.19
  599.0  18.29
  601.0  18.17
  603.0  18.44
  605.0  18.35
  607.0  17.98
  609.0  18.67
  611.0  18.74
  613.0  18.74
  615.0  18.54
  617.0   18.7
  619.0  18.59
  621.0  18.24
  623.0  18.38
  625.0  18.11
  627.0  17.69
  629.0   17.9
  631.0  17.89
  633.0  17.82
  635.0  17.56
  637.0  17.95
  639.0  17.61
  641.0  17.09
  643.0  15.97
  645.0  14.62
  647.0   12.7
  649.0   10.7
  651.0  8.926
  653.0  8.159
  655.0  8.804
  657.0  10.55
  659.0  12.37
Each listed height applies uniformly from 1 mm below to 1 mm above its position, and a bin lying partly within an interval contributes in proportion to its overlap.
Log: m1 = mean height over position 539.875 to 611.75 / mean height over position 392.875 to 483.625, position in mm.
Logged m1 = 1.17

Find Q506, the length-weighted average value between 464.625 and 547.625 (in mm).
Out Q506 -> 16.9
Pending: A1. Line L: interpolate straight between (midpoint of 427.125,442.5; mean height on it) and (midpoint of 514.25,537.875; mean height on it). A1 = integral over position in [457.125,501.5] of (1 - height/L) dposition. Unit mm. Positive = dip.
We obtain 5.4 mm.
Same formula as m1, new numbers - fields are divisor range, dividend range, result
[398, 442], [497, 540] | 1.15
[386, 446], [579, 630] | 1.15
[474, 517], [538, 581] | 1.19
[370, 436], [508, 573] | 1.15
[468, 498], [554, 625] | 1.25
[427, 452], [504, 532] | 1.14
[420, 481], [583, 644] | 1.15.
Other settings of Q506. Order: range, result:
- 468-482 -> 14.8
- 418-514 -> 15.6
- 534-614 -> 18.5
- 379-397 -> 16.6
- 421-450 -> 15.7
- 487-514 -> 16.4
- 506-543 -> 18.6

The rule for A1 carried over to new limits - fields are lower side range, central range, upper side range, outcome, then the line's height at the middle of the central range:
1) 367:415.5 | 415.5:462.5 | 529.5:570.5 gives 3.8 mm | 17.1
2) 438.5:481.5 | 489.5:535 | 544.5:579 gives -1.5 mm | 17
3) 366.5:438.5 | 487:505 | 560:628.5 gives 1.1 mm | 17.2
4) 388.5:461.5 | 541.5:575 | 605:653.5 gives -4.1 mm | 16.4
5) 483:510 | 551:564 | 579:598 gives -0.5 mm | 17.3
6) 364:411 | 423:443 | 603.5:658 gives 0.7 mm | 16.3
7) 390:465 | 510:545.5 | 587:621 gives -3.3 mm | 17.2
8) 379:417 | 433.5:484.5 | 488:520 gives 3.4 mm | 16.5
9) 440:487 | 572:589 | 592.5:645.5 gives -1.1 mm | 17.3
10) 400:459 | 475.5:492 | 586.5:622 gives 3.1 mm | 16.6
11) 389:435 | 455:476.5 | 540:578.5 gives 1.1 mm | 16.8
